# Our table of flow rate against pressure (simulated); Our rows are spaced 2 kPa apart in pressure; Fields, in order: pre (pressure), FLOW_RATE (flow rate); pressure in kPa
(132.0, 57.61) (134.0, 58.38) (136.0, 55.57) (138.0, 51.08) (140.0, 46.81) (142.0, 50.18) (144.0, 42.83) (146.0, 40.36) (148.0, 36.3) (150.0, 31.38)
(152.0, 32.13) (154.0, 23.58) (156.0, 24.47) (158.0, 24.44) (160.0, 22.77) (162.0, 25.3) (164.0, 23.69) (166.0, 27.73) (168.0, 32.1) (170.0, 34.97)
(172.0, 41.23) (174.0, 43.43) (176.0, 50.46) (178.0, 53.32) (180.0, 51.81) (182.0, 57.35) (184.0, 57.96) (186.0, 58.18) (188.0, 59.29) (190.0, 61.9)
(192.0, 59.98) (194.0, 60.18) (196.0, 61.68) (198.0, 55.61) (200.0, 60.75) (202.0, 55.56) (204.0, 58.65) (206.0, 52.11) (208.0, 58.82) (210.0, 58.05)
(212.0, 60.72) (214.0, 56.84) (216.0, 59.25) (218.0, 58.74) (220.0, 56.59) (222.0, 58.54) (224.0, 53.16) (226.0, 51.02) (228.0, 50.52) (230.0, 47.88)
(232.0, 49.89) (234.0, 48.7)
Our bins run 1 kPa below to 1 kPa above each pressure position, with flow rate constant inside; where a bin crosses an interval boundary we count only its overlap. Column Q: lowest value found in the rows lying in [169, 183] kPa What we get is 34.97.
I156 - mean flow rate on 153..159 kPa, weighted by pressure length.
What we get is 24.2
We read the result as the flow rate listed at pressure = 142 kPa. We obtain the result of 50.18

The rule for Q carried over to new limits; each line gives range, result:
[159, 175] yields 22.77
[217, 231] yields 47.88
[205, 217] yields 52.11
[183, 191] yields 57.96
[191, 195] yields 59.98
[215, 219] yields 58.74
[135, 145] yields 42.83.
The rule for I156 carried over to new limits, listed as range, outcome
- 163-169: 27.8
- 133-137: 57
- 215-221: 58.2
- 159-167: 24.9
